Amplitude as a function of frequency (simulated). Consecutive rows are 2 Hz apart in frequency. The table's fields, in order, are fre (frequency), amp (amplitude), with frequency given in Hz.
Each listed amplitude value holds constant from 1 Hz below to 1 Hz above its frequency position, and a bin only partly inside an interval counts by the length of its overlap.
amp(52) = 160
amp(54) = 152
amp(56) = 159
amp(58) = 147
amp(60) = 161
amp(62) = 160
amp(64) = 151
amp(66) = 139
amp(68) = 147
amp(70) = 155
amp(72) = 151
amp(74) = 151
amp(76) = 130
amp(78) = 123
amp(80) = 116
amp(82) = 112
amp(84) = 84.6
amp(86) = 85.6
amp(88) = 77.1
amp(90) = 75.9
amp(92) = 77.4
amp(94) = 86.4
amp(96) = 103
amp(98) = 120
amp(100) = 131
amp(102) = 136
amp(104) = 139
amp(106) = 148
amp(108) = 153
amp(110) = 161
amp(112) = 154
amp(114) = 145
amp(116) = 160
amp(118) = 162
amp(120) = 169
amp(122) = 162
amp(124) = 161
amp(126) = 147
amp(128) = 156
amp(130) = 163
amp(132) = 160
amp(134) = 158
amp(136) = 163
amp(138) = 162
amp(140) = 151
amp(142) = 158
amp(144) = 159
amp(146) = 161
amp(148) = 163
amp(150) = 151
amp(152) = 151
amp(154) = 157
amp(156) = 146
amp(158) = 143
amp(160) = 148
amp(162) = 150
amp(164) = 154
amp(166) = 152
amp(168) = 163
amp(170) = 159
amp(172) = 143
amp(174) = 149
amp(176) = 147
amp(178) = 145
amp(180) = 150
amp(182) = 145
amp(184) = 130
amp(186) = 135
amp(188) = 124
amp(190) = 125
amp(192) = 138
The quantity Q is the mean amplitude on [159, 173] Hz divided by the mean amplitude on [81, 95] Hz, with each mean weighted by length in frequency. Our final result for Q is 1.8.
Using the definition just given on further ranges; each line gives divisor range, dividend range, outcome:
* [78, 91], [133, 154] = 1.67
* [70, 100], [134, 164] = 1.42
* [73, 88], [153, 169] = 1.35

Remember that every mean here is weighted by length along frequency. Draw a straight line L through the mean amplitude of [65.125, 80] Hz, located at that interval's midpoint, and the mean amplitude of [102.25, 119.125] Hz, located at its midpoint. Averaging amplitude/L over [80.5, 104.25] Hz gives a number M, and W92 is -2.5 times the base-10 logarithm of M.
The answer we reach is 0.40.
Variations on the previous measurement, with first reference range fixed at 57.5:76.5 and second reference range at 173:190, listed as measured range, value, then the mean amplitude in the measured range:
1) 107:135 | -0.09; 158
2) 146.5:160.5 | -0.07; 152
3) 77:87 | 0.38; 104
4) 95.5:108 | 0.11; 132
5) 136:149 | -0.12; 159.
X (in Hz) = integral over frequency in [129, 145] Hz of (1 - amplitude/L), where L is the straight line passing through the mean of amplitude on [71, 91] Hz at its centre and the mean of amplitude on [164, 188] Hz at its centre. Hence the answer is -3.3 Hz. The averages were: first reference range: 111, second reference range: 146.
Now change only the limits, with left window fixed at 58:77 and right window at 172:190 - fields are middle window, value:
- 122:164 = -3.7 Hz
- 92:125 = 1.0 Hz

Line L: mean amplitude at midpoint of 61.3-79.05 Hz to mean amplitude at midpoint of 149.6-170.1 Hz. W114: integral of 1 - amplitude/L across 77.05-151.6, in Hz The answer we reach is 5.4 Hz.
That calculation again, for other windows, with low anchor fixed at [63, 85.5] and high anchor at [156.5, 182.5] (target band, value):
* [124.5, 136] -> -1.2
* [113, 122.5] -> -1.3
